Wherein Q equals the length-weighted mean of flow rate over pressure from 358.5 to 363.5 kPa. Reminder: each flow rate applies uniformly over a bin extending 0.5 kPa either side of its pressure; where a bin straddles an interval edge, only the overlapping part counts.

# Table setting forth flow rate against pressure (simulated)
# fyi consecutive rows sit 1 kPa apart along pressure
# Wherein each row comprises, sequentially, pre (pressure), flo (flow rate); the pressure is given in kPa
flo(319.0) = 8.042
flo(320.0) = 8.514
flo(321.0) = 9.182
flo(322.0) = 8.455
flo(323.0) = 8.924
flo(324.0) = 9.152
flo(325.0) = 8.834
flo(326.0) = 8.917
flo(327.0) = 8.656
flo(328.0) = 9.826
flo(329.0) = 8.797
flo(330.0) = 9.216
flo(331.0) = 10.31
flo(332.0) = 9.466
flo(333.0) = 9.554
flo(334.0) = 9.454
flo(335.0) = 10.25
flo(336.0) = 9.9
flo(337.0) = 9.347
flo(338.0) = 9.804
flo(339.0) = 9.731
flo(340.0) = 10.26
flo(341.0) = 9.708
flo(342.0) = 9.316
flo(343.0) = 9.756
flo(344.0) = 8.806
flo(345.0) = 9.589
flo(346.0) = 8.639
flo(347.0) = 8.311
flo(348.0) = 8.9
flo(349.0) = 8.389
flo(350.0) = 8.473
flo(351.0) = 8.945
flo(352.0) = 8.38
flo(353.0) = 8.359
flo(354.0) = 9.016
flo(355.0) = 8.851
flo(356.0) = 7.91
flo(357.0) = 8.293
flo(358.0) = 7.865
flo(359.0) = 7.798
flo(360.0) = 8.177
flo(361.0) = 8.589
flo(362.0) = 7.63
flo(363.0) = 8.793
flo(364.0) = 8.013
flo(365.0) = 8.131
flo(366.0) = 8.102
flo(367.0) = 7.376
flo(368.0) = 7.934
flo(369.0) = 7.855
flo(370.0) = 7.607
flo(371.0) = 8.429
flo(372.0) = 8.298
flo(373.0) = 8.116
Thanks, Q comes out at 8.2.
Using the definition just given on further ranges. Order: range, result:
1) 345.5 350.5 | 8.54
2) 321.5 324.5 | 8.84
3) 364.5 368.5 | 7.89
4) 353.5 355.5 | 8.93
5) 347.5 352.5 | 8.62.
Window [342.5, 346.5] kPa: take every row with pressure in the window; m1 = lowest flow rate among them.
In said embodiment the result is 8.639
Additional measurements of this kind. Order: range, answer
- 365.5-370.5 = 7.376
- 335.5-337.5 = 9.347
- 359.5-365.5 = 7.63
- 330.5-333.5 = 9.466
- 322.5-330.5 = 8.656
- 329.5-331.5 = 9.216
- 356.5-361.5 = 7.798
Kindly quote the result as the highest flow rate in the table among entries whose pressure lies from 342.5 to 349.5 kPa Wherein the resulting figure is 9.756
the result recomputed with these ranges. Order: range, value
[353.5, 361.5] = 9.016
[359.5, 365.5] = 8.793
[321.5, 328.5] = 9.826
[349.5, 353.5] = 8.945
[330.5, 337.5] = 10.31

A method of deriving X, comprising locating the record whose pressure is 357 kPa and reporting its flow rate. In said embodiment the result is 8.293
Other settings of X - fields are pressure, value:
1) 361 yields 8.589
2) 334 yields 9.454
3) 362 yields 7.63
